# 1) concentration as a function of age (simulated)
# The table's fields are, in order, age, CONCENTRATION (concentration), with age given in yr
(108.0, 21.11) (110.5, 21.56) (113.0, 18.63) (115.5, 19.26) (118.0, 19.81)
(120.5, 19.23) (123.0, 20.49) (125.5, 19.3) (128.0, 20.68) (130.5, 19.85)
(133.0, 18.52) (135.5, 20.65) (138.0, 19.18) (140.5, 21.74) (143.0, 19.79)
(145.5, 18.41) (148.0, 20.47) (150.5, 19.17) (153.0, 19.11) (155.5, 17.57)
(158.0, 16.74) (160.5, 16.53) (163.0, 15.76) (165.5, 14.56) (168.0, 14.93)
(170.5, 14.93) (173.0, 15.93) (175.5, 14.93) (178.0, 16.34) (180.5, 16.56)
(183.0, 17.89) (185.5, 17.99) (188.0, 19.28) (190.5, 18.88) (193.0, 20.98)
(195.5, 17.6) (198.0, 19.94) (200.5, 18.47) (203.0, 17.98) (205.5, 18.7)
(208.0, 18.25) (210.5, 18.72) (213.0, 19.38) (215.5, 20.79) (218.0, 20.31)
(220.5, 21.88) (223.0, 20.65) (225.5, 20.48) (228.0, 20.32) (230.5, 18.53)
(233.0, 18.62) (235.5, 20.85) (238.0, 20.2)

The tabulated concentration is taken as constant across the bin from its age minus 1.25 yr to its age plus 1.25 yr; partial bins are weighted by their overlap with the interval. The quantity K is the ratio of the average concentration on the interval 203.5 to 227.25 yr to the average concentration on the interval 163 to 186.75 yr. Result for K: 1.2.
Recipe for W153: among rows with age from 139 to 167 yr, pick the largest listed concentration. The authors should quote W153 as 21.74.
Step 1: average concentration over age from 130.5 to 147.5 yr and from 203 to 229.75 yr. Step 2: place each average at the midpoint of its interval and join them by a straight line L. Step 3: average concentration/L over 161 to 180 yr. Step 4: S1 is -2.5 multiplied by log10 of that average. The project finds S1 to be 0.27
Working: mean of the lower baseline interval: 19.8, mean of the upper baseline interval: 19.8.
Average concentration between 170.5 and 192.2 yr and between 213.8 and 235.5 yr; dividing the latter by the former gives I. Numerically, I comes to 1.2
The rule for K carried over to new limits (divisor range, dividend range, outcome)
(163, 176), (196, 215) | 1.24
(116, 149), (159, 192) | 0.83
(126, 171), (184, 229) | 1.06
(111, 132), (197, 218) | 0.97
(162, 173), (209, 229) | 1.34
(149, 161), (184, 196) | 1.06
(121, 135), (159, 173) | 0.78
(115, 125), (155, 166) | 0.83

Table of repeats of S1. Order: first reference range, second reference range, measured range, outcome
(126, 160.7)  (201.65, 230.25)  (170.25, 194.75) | 0.12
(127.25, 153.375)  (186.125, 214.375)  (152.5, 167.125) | 0.18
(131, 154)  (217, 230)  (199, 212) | 0.11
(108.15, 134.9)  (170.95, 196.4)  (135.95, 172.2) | 0.05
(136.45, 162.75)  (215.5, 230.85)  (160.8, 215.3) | 0.12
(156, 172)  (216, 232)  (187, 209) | -0.03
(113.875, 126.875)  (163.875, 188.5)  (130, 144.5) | -0.08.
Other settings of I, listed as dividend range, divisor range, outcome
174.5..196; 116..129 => 0.90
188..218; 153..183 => 1.19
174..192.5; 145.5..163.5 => 0.97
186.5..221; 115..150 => 0.97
